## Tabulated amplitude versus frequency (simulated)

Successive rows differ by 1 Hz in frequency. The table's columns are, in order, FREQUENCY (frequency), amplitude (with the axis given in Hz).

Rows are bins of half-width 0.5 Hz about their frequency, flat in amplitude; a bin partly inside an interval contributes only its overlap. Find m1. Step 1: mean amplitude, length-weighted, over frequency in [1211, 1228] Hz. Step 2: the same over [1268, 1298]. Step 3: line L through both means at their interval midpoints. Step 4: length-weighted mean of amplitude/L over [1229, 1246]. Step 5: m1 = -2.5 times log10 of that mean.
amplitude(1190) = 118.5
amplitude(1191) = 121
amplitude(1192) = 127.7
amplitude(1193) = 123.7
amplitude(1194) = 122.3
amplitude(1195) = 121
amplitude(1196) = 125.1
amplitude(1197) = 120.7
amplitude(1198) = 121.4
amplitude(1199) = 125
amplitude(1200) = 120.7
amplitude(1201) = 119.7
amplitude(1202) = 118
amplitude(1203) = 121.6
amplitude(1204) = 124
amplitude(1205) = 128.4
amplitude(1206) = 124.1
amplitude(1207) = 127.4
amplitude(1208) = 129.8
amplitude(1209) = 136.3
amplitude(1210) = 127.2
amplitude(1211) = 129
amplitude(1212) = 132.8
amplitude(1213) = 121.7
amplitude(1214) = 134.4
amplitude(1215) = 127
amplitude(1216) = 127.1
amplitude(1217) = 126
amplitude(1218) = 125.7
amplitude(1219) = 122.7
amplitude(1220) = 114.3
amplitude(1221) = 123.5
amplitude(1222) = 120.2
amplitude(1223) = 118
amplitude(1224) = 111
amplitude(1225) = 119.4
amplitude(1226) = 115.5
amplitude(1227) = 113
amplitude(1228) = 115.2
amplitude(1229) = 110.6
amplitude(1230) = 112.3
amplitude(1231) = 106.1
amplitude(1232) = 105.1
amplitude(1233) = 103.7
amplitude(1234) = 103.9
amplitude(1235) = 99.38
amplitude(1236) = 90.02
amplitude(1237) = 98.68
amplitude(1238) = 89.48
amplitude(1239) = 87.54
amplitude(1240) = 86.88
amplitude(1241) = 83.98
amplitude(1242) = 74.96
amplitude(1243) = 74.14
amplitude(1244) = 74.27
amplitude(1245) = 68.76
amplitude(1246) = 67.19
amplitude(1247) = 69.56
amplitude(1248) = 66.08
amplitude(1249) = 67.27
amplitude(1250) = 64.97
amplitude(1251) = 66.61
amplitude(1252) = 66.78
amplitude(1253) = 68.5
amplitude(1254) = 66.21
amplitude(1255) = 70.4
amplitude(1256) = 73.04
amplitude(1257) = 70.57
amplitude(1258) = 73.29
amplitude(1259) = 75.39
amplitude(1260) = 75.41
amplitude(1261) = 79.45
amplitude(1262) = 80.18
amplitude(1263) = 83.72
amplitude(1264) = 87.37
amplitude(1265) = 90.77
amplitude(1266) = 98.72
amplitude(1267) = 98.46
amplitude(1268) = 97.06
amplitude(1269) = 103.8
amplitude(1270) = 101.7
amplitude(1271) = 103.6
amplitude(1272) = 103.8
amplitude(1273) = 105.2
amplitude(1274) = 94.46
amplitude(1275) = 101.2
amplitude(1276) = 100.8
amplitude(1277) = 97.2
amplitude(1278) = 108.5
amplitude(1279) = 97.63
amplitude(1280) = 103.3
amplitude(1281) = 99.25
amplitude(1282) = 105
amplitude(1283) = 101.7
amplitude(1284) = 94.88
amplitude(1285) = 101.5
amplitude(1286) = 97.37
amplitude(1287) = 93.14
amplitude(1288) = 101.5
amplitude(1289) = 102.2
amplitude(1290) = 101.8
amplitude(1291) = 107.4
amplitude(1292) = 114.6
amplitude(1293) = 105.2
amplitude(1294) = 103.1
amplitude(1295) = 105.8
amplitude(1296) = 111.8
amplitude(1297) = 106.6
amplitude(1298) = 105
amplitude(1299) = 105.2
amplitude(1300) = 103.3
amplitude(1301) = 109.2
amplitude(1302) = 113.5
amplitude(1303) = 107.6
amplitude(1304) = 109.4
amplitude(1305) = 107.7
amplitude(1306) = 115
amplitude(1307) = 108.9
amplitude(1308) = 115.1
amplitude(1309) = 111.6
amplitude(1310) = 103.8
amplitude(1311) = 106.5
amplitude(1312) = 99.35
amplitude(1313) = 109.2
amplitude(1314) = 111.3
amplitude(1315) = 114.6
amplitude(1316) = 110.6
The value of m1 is 0.27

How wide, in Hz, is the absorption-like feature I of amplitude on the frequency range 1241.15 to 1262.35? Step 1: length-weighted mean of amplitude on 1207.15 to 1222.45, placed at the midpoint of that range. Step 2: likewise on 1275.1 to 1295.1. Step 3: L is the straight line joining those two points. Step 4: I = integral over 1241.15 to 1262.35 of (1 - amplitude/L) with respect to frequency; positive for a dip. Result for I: 7.9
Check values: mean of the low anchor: 127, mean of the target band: 71.2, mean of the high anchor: 102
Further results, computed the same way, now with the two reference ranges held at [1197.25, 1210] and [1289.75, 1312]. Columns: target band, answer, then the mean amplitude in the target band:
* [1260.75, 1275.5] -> 2.3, 95.6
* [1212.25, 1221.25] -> -0.2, 125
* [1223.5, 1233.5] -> 0.8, 111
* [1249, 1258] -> 3.7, 68.6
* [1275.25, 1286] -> 1.0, 101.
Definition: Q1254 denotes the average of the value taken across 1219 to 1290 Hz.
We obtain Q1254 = 93.1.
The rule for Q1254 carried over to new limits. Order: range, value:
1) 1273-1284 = 101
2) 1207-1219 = 129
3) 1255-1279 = 91.2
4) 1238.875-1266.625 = 75.4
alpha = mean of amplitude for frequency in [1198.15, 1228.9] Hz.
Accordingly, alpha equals 123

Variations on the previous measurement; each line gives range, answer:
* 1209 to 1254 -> 101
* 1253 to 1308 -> 97.6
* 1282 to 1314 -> 106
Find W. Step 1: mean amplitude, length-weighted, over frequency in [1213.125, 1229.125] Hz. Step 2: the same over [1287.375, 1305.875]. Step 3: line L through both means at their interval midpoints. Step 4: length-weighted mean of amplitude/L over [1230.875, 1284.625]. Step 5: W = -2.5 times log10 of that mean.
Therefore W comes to 0.28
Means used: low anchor 120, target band 87.4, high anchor 107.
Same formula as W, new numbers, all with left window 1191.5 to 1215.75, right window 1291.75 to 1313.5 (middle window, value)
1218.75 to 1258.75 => 0.30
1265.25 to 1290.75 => 0.12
